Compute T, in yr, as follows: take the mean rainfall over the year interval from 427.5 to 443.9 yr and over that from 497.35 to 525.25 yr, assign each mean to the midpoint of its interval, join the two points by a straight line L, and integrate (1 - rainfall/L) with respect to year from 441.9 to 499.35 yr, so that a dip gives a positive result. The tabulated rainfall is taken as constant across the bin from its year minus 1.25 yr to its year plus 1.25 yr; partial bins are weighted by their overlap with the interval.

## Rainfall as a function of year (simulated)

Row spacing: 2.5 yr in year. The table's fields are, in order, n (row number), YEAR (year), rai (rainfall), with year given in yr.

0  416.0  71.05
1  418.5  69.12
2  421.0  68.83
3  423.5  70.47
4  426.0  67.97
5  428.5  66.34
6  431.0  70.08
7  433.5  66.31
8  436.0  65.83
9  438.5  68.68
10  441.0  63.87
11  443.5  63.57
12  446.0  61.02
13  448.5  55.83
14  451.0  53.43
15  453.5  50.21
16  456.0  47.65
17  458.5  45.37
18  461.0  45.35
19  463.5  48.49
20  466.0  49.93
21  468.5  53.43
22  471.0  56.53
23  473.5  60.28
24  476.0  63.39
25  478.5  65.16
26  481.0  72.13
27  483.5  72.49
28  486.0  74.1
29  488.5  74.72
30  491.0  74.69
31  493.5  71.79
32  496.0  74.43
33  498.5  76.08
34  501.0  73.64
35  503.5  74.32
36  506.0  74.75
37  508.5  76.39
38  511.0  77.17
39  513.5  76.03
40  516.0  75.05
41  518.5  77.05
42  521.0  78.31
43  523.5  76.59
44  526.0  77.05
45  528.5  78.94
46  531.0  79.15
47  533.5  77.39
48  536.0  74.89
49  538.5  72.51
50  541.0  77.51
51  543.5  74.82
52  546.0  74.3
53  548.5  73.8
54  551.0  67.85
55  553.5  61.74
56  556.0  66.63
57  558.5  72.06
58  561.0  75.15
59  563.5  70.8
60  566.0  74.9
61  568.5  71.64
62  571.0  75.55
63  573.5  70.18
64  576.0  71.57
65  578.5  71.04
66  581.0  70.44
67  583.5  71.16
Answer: 8.0 yr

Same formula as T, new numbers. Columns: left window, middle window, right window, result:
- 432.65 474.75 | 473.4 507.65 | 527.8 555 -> -4.6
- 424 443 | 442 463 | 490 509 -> 5.0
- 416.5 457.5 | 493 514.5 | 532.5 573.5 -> -2.1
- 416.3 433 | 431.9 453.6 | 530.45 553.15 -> 2.5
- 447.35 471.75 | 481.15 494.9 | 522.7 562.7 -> -3.5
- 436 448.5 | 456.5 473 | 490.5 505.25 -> 4.3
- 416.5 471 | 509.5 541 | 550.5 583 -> -4.5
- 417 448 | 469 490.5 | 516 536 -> 1.5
